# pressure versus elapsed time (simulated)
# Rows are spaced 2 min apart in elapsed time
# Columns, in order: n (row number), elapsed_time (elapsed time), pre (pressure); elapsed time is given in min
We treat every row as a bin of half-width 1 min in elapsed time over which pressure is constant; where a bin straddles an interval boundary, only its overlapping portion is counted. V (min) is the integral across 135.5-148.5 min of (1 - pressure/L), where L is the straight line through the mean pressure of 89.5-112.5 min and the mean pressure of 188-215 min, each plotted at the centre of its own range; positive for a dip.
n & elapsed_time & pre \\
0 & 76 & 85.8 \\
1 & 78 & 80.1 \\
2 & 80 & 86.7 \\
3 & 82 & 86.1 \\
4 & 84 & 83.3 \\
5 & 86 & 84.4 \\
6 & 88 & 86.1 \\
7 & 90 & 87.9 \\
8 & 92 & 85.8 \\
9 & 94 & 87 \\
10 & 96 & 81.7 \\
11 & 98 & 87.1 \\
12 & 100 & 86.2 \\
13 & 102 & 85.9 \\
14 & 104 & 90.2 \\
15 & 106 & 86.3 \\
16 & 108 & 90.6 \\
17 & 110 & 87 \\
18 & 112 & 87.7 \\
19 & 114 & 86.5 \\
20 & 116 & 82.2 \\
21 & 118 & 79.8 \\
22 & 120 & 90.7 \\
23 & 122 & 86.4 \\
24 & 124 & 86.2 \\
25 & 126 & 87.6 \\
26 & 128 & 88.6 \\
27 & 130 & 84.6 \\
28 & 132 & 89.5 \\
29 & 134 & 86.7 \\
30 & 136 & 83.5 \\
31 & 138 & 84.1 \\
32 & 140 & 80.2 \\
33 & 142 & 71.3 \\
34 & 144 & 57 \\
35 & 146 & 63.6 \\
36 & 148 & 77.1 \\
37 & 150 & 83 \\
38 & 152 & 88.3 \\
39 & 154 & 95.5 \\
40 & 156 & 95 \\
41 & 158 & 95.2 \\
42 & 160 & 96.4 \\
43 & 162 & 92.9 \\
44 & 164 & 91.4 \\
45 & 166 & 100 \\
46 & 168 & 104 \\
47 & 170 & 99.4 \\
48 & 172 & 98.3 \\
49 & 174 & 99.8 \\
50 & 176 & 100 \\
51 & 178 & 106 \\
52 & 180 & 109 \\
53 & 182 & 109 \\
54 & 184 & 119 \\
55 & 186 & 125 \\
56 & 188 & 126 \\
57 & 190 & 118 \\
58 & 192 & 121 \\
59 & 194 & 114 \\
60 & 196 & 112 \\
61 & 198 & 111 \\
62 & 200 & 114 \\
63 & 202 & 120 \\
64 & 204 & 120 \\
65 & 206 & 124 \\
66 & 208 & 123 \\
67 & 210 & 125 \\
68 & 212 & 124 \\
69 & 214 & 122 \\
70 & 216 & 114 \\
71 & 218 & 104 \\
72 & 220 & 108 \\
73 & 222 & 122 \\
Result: 3.5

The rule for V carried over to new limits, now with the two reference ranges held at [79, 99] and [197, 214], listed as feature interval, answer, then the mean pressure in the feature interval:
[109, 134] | 2.3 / 86.4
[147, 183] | 3.9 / 96.7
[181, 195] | -0.5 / 119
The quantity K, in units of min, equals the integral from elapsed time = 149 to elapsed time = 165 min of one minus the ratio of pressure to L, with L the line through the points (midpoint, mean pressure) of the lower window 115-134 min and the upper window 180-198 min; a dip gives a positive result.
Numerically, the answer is 1.51 min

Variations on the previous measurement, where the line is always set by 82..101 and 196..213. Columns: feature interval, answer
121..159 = 6.4 min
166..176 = 0.8 min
